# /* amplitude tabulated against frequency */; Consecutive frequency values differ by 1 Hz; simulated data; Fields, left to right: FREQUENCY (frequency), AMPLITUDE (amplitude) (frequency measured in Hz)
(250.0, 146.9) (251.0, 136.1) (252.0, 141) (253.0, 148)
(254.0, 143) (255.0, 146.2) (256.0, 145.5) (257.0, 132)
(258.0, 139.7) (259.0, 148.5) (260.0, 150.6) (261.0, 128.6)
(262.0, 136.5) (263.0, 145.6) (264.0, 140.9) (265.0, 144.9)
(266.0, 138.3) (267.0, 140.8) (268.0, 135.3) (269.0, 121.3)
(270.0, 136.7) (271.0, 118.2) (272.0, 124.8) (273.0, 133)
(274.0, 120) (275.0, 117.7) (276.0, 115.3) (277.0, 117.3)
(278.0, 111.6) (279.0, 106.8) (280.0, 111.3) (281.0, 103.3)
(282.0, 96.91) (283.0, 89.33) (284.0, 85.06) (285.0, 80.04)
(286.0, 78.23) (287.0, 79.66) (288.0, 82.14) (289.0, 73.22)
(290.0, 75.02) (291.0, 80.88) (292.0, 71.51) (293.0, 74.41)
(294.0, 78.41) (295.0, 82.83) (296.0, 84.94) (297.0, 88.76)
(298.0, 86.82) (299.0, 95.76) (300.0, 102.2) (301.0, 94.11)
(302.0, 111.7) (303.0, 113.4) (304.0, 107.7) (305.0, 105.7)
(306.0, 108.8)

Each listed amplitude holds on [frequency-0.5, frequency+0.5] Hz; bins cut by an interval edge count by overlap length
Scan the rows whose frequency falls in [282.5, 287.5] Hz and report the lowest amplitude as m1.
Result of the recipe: 78.23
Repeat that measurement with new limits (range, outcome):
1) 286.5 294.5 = 71.51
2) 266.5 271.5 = 118.2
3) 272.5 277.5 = 115.3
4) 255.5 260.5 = 132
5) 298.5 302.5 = 94.11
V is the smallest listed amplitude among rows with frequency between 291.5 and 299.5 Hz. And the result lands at 71.51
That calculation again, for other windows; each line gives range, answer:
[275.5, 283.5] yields 89.33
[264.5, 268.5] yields 135.3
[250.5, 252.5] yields 136.1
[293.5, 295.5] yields 78.41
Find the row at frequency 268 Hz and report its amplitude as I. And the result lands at 135.3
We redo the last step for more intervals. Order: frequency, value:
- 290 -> 75.02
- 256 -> 145.5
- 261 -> 128.6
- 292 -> 71.51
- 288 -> 82.14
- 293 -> 74.41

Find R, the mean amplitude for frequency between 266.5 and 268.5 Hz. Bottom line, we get 138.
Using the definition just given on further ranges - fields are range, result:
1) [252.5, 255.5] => 146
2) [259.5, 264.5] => 140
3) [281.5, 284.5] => 90.4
